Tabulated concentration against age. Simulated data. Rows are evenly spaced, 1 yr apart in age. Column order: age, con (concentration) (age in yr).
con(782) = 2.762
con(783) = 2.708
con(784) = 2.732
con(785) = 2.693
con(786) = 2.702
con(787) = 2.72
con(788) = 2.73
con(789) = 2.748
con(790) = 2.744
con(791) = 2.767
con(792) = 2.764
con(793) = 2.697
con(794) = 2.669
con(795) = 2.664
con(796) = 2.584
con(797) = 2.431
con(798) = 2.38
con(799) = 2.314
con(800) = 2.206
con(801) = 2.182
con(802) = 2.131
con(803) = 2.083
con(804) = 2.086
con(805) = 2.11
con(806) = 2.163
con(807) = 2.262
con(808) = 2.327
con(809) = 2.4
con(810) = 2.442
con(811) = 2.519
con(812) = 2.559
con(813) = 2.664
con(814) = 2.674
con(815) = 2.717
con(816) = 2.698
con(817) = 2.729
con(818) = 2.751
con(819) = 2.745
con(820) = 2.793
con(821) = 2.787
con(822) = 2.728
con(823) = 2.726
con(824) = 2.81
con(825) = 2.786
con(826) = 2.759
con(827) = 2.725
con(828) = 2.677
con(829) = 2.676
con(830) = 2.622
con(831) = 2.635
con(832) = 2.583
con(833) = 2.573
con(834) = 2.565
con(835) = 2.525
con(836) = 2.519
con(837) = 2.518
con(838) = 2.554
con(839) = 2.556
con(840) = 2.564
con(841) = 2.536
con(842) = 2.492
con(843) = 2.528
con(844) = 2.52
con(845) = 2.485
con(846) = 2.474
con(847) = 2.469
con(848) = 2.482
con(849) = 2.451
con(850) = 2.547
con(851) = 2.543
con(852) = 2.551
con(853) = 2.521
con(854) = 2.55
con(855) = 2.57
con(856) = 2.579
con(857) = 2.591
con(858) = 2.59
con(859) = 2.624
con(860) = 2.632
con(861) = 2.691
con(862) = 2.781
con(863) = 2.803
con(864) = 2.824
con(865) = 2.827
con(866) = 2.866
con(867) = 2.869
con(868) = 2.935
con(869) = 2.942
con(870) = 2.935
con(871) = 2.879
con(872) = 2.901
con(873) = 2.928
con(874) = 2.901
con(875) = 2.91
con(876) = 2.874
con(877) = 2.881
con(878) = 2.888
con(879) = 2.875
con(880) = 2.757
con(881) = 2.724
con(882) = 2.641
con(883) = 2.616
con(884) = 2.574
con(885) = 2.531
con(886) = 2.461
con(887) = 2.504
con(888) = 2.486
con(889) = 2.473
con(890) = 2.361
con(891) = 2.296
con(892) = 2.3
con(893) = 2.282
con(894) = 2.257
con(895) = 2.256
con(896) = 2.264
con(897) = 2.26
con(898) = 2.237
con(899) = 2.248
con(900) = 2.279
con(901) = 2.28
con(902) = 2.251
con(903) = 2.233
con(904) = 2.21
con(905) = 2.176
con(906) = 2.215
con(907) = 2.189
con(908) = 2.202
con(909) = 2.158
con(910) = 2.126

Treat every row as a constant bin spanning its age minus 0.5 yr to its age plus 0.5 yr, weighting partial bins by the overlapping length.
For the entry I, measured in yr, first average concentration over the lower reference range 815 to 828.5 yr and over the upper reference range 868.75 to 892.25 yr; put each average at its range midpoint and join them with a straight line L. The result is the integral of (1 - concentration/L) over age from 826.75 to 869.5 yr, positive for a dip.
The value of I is 1.7 yr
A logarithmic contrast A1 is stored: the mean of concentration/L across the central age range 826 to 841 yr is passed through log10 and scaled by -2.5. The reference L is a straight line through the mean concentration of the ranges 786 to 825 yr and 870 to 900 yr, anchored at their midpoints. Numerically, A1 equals -0.02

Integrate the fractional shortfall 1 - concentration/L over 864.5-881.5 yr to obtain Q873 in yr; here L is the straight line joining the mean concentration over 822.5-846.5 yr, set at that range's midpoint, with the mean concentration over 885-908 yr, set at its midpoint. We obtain -3.3 yr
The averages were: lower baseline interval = 2.6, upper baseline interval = 2.3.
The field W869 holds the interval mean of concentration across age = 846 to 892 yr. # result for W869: 2.67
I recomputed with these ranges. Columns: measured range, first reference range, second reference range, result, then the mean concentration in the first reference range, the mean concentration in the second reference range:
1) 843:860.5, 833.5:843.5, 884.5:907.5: -0.40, 2.54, 2.31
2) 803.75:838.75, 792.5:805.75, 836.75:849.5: -2.27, 2.35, 2.51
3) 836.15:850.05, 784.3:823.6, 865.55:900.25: 0.36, 2.54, 2.61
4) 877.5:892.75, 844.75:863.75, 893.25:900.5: -1.38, 2.58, 2.26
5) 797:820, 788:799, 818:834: 2.10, 2.63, 2.71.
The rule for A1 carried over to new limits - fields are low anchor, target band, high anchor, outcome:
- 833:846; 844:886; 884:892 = -0.092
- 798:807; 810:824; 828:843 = -0.149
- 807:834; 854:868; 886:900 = -0.103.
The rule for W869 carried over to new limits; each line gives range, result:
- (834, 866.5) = 2.59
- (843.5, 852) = 2.5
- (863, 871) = 2.88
